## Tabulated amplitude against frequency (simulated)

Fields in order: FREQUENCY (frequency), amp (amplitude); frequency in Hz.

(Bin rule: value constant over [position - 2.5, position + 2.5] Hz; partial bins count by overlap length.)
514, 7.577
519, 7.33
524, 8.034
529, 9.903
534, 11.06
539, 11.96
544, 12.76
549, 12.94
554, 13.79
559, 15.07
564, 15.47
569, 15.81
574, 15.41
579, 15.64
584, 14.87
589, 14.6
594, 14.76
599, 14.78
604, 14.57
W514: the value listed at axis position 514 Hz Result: 7.577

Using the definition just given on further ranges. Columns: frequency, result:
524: 8.034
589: 14.6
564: 15.47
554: 13.79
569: 15.81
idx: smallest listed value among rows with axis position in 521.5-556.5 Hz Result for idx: 8.034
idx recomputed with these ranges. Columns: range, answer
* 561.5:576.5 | 15.41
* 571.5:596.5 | 14.6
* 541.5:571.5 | 12.76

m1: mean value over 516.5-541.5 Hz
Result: 9.66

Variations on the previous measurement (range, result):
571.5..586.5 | 15.3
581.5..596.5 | 14.7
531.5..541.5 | 11.5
